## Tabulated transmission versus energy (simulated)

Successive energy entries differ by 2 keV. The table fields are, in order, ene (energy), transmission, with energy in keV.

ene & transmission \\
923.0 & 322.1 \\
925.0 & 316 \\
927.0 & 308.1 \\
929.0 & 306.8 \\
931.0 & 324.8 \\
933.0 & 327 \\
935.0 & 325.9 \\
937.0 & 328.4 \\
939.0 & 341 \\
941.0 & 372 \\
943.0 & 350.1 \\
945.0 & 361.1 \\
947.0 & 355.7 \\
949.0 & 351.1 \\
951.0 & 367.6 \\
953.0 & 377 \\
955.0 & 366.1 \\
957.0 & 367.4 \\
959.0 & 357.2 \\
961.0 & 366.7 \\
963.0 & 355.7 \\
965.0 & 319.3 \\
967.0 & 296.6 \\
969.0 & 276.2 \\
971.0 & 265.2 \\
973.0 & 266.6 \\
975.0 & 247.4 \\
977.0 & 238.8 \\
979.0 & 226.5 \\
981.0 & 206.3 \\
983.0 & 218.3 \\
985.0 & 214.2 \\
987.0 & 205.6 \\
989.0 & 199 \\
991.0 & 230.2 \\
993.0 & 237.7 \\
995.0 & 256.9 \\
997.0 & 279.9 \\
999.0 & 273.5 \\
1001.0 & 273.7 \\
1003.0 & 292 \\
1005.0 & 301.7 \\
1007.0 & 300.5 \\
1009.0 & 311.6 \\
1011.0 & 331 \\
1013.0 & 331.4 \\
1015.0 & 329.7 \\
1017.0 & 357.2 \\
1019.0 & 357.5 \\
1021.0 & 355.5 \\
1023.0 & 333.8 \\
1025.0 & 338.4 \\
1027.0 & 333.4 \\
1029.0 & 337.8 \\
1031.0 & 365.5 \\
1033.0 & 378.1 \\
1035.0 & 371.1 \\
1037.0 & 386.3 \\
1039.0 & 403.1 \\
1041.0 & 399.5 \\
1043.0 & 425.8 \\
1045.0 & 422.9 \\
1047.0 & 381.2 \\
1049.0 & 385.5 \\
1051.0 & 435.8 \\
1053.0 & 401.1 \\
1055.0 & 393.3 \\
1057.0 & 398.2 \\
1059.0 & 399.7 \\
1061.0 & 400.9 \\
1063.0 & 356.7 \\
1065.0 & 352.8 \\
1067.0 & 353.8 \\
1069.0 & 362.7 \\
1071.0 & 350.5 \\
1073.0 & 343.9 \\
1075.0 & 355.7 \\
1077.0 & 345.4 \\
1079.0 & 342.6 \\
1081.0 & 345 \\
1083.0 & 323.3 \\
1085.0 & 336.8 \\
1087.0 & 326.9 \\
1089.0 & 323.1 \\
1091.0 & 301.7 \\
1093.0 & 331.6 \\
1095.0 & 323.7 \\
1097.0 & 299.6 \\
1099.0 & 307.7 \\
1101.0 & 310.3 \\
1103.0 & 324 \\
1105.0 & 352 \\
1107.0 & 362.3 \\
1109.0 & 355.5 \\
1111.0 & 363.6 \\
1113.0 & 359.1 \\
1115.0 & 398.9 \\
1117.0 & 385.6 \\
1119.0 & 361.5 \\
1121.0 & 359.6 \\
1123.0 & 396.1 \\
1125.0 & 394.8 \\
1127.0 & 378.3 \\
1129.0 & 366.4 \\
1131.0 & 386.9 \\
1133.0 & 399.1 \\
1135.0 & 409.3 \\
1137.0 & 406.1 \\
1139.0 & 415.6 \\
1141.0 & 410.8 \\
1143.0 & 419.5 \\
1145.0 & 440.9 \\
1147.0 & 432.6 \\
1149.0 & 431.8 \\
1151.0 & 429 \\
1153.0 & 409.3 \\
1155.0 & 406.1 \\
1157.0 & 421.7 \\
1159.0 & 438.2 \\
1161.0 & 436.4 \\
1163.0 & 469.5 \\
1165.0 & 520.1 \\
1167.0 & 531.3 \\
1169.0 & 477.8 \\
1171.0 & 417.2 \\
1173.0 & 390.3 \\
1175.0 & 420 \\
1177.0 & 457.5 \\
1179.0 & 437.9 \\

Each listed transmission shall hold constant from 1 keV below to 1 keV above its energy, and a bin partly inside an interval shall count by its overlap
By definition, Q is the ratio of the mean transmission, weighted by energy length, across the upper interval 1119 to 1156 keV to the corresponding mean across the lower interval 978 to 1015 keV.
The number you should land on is 1.54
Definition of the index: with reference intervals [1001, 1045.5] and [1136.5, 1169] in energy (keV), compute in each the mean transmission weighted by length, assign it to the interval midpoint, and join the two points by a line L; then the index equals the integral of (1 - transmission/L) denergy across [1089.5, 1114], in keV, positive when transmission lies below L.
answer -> 4.4 keV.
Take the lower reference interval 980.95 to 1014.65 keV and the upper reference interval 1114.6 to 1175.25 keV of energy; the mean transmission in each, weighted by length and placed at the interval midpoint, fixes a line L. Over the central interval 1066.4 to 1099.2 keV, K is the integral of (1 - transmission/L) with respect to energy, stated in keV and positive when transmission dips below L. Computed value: 1.7 keV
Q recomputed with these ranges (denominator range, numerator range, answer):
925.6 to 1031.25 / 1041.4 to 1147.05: 1.20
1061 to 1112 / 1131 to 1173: 1.28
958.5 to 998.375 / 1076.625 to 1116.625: 1.29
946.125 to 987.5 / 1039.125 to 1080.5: 1.28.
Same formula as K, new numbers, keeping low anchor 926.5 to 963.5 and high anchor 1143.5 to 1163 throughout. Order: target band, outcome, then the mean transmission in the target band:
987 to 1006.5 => 5.8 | 259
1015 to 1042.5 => 1.3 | 363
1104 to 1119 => 1.6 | 368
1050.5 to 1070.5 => 0.5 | 383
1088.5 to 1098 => 2.1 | 316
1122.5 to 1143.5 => 1.2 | 398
